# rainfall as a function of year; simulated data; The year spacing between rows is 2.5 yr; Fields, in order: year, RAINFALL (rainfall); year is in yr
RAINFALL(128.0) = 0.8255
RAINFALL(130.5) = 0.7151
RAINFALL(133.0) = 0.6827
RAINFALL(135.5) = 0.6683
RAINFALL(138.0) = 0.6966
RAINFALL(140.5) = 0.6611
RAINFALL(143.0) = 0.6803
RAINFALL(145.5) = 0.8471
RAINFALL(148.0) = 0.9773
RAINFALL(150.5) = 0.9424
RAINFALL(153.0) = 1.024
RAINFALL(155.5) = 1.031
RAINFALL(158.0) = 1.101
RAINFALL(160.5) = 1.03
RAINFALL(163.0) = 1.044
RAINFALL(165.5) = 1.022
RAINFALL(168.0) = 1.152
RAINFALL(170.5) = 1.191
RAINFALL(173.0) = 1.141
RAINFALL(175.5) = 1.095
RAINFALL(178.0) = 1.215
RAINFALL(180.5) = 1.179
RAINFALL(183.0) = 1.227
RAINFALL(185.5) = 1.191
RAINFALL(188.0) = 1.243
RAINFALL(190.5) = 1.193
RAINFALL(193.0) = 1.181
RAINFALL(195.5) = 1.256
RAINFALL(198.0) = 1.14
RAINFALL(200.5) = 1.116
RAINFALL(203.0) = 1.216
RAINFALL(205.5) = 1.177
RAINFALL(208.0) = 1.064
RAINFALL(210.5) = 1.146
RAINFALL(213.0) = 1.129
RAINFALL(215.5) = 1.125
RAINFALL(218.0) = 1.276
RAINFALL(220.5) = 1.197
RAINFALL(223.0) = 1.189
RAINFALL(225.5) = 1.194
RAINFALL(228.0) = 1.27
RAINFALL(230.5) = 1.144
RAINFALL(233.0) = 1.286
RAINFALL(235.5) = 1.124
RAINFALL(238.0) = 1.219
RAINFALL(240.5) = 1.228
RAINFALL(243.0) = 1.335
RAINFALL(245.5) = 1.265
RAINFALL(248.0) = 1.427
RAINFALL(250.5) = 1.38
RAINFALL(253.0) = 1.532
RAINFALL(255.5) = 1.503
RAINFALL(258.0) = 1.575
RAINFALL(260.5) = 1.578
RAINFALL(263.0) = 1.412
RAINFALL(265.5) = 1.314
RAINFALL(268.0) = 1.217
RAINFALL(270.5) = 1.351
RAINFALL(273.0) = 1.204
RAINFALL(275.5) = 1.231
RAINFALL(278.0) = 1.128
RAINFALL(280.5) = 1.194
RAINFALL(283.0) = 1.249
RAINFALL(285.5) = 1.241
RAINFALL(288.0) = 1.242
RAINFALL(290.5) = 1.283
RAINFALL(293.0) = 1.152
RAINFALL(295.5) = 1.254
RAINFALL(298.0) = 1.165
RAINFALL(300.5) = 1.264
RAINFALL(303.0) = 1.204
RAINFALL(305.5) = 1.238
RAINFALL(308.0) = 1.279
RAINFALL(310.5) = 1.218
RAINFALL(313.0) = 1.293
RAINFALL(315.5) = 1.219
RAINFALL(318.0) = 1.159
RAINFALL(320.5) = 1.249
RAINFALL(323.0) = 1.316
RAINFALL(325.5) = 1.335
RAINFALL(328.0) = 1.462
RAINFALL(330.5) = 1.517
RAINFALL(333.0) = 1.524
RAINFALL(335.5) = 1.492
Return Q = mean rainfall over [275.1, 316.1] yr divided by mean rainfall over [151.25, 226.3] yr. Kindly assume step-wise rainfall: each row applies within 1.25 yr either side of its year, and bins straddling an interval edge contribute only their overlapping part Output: 1.07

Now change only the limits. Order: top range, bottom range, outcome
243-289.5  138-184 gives 1.31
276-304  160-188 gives 1.06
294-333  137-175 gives 1.32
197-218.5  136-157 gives 1.35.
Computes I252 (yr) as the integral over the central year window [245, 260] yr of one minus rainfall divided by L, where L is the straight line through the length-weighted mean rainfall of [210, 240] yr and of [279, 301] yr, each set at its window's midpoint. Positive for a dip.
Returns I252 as -3.2 yr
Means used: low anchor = 1.19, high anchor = 1.22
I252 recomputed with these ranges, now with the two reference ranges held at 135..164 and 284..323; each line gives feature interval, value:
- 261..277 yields -1.96 yr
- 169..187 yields -4.11 yr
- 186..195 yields -2.03 yr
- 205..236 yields -3.77 yr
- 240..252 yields -2.49 yr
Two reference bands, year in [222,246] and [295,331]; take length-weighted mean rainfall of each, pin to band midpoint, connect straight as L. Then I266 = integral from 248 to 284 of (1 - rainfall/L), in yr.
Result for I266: -3.11 yr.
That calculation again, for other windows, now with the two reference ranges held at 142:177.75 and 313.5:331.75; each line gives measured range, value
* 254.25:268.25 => -2.8 yr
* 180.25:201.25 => -2.2 yr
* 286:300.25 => 0.5 yr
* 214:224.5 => -0.6 yr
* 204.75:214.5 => -0.1 yr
